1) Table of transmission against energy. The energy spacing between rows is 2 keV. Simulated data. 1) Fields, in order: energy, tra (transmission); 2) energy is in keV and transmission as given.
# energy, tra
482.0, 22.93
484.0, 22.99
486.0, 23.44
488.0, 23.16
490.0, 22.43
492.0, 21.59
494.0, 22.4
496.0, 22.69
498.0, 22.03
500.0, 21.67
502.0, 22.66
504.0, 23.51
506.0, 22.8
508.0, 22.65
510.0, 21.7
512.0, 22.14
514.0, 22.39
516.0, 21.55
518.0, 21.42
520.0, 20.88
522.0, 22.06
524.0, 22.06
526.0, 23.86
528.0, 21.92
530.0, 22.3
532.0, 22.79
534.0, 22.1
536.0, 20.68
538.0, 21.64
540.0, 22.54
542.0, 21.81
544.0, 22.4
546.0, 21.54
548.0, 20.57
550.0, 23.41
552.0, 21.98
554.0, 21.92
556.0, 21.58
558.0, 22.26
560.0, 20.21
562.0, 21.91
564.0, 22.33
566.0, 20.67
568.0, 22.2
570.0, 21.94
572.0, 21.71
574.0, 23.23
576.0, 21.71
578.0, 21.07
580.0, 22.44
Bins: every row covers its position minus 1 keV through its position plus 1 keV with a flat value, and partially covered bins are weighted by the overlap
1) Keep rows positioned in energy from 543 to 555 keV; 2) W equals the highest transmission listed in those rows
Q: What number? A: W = 23.41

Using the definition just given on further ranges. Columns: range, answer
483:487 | 23.44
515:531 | 23.86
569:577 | 23.23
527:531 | 22.3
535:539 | 21.64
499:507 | 23.51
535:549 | 22.54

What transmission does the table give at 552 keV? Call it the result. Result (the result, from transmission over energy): 21.98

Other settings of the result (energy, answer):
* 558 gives 22.26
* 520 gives 20.88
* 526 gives 23.86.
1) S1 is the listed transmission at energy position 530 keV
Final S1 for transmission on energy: 22.3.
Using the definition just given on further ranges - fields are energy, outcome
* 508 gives 22.65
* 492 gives 21.59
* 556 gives 21.58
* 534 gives 22.1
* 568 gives 22.2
